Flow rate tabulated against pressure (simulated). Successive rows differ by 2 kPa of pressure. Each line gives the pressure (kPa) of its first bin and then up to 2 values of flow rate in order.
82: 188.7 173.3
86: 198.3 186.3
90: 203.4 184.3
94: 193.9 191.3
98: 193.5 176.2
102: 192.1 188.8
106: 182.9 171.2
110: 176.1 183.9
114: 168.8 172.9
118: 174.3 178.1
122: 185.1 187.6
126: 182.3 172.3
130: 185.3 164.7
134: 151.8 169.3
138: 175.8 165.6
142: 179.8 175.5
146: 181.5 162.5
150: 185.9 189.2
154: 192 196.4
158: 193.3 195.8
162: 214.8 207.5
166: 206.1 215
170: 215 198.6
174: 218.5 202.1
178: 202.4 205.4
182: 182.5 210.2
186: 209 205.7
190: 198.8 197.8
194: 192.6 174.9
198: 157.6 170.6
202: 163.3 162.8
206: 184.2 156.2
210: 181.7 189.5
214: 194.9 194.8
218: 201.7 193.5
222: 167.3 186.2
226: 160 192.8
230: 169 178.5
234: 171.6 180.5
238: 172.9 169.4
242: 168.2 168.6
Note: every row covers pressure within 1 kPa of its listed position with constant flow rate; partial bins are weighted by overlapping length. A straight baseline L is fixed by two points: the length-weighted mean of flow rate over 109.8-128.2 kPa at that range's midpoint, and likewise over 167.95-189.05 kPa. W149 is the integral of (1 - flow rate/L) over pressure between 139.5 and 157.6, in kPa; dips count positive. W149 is 1.0 kPa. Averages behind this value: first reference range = 178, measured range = 182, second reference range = 205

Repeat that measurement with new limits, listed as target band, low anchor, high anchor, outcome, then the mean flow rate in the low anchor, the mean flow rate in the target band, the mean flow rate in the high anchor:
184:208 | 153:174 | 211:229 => 1.3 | 204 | 183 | 187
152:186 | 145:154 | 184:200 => -3.2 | 181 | 203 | 191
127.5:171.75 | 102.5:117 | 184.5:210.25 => -1.6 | 178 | 187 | 182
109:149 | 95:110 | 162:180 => 3.9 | 185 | 175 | 208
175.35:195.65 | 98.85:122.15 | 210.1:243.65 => -2.2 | 179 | 200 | 180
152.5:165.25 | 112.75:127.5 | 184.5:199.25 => -1.0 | 178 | 200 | 191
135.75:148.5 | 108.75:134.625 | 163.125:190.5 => 0.9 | 176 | 173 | 206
